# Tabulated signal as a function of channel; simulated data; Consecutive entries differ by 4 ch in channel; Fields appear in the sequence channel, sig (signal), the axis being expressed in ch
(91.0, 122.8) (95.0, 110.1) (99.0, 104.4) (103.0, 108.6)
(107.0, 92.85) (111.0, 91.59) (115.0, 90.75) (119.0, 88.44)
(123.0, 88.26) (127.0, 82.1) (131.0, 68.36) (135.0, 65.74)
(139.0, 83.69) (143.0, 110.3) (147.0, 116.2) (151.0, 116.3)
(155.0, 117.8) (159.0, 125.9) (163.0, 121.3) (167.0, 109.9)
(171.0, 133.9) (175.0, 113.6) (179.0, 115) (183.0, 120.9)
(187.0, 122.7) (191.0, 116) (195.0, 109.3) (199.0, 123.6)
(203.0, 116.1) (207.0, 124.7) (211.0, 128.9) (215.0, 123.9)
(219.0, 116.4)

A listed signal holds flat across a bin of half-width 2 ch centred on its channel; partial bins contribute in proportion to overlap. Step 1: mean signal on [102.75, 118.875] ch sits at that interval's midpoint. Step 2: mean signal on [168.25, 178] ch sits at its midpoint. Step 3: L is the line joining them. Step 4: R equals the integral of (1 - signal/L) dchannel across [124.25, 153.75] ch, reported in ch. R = 4.0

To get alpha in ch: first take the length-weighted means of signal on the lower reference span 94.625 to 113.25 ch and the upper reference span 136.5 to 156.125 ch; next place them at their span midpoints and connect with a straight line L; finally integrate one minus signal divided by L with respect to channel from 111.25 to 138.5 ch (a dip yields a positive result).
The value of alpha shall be 5.9 ch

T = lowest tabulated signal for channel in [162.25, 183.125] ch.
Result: 109.9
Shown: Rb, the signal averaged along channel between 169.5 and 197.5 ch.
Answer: 119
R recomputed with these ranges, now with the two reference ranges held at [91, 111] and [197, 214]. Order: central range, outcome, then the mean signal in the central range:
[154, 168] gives -0.49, 119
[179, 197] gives 0.48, 117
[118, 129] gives 2.28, 86.1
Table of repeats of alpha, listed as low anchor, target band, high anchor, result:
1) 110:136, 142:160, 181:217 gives -3.9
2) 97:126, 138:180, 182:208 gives -2.8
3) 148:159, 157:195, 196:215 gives 0.3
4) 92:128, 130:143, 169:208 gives 3.2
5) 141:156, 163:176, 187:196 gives -0.5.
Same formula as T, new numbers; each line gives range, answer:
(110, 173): 65.74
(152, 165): 117.8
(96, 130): 82.1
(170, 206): 109.3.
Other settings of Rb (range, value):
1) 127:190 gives 109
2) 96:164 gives 98.2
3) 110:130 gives 87.1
